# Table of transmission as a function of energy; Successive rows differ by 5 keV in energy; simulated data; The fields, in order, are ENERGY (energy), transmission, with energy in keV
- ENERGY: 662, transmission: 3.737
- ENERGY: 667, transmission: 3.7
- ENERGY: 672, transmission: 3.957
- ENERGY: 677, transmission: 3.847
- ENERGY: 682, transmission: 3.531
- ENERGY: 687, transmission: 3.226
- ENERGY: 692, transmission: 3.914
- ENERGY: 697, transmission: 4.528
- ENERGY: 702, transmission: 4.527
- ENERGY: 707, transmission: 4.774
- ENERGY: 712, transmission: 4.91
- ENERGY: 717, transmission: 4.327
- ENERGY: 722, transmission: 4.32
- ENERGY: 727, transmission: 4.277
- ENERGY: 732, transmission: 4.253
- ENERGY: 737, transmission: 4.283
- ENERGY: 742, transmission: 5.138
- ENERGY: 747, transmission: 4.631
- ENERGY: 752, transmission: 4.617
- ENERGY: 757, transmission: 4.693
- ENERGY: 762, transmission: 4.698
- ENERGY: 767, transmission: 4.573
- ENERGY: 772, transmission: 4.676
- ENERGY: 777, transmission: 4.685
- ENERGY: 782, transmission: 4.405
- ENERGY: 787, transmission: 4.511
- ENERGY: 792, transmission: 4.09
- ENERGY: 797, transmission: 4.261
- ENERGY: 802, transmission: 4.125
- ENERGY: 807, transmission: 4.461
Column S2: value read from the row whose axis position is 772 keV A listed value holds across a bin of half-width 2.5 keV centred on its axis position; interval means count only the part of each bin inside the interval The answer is 4.676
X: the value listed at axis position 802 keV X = 4.125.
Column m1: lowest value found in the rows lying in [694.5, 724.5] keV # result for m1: 4.32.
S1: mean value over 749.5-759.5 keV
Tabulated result 4.65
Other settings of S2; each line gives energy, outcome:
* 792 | 4.09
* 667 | 3.7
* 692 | 3.914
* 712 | 4.91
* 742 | 5.138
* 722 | 4.32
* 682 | 3.531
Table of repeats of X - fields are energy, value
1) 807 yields 4.461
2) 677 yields 3.847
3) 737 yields 4.283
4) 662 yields 3.737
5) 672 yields 3.957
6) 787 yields 4.511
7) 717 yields 4.327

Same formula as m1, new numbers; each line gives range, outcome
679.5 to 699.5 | 3.226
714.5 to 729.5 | 4.277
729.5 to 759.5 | 4.253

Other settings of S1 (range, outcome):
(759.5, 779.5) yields 4.66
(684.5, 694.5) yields 3.57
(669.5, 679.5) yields 3.9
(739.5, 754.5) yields 4.8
